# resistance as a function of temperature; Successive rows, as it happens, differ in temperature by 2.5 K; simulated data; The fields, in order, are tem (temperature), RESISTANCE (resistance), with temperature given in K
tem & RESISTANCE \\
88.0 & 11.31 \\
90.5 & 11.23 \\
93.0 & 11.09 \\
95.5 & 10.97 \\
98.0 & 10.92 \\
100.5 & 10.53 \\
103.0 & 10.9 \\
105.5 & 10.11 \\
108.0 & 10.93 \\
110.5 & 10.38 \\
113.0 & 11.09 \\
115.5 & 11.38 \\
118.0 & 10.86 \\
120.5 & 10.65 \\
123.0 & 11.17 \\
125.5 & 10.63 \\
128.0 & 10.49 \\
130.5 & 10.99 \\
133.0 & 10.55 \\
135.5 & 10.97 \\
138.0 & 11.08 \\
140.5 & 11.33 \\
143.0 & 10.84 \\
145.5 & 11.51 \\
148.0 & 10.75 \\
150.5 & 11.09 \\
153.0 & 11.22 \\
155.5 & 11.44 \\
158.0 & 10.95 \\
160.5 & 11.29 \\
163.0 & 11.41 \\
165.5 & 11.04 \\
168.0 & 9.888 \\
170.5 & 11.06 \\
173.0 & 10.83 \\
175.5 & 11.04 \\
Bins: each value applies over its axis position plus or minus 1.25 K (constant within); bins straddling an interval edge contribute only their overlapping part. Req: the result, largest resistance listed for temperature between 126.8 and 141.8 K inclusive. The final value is 11.33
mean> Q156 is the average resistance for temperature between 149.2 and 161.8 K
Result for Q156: 11.2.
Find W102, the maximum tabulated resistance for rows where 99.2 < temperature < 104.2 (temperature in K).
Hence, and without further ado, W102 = 10.9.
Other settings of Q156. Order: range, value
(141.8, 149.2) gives 11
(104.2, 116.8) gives 10.8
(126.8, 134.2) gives 10.7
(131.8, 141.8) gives 11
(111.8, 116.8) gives 11.2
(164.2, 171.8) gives 10.7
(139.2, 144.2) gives 11.1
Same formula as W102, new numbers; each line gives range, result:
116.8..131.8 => 11.17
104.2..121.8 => 11.38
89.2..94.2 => 11.23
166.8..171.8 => 11.06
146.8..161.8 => 11.44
